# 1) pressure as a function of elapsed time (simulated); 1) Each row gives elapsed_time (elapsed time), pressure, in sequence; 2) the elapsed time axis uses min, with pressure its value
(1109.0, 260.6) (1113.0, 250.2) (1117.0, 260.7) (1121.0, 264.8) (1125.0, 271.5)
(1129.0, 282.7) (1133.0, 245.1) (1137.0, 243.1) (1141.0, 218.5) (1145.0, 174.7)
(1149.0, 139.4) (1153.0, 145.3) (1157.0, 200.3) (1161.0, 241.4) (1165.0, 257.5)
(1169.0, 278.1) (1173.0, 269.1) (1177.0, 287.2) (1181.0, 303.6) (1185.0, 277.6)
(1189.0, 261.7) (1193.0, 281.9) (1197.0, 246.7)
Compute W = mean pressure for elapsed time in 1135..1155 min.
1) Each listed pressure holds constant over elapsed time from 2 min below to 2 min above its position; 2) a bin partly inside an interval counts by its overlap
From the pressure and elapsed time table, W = 184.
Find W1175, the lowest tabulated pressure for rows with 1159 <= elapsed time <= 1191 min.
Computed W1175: 241.4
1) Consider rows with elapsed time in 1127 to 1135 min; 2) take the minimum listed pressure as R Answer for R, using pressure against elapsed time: 245.1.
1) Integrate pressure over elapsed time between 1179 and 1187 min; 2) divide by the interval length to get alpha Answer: 291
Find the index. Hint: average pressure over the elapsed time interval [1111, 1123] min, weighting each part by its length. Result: 259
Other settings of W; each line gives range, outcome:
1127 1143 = 247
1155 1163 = 221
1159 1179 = 267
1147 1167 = 197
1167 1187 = 283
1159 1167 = 249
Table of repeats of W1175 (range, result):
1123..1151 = 139.4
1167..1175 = 269.1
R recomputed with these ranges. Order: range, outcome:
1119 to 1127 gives 264.8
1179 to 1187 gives 277.6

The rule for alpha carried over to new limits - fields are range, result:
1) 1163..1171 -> 268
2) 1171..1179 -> 278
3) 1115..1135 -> 265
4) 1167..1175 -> 274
